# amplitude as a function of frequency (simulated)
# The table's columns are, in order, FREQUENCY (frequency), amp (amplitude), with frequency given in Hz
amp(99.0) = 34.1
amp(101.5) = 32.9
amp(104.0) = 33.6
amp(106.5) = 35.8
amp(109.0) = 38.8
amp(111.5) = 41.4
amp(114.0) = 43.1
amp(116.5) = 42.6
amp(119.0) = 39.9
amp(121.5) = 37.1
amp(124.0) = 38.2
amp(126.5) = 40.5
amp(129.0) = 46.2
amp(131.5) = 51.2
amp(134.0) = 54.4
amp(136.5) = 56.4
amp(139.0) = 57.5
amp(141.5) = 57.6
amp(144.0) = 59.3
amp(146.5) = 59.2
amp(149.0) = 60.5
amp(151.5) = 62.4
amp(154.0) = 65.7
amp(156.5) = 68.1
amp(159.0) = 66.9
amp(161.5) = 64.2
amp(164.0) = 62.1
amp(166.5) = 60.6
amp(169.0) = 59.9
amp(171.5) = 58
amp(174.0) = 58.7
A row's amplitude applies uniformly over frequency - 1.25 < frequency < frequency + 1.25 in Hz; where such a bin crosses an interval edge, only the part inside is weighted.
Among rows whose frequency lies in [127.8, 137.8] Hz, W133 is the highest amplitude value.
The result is 56.4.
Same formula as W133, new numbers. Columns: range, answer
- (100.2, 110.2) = 38.8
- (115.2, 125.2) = 42.6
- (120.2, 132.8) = 51.2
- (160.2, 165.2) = 64.2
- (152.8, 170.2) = 68.1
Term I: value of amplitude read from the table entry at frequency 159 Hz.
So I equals 66.9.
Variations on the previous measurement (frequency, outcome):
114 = 43.1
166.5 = 60.6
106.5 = 35.8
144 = 59.3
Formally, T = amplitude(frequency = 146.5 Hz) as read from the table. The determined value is 59.2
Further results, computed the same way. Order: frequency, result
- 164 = 62.1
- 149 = 60.5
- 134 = 54.4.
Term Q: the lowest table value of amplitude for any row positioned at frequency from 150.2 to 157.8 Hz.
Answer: 62.4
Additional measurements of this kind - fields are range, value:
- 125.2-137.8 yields 40.5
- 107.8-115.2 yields 38.8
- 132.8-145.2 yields 54.4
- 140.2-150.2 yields 57.6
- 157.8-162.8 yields 64.2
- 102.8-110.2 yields 33.6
